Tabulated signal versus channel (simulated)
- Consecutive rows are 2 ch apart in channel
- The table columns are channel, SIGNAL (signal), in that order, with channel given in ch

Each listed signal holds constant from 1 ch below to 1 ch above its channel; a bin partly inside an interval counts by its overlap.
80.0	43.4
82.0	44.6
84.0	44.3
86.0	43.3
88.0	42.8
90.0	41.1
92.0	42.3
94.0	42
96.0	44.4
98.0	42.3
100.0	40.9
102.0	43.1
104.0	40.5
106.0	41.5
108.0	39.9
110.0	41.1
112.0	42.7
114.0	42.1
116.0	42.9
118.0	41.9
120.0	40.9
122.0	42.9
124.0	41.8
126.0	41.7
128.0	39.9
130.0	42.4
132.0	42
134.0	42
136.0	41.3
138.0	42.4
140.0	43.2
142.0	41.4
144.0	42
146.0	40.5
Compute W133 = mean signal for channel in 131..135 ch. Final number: 42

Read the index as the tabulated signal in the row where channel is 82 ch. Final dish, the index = 44.6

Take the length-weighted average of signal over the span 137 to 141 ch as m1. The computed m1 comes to 42.8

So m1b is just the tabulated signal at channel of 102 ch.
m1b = 43.1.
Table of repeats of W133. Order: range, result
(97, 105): 41.7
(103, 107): 41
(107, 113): 41.2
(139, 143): 42.3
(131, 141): 42.2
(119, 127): 41.8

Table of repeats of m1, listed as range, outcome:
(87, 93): 42.1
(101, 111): 41.2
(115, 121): 41.9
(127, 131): 41.1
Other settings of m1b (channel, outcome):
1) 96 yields 44.4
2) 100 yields 40.9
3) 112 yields 42.7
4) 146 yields 40.5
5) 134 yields 42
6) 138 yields 42.4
